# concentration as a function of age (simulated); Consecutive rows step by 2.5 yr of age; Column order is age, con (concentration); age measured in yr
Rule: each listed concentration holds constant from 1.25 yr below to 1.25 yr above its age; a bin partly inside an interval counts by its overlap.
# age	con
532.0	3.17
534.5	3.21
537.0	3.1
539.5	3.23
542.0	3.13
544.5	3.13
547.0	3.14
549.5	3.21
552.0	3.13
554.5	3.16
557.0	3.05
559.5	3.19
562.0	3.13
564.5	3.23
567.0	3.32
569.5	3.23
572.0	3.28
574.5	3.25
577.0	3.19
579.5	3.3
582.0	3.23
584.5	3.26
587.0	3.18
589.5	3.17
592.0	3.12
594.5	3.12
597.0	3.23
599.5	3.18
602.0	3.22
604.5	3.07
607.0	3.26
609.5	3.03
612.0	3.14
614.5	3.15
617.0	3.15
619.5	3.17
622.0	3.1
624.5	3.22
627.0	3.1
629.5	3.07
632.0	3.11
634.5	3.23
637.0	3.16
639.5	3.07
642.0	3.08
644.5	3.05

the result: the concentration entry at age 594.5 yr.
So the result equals 3.12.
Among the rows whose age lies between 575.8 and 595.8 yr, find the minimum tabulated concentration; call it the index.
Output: 3.12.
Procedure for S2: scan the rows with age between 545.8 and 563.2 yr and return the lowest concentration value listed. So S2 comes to 3.05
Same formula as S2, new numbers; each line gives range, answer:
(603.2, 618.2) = 3.03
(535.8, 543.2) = 3.1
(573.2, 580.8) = 3.19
